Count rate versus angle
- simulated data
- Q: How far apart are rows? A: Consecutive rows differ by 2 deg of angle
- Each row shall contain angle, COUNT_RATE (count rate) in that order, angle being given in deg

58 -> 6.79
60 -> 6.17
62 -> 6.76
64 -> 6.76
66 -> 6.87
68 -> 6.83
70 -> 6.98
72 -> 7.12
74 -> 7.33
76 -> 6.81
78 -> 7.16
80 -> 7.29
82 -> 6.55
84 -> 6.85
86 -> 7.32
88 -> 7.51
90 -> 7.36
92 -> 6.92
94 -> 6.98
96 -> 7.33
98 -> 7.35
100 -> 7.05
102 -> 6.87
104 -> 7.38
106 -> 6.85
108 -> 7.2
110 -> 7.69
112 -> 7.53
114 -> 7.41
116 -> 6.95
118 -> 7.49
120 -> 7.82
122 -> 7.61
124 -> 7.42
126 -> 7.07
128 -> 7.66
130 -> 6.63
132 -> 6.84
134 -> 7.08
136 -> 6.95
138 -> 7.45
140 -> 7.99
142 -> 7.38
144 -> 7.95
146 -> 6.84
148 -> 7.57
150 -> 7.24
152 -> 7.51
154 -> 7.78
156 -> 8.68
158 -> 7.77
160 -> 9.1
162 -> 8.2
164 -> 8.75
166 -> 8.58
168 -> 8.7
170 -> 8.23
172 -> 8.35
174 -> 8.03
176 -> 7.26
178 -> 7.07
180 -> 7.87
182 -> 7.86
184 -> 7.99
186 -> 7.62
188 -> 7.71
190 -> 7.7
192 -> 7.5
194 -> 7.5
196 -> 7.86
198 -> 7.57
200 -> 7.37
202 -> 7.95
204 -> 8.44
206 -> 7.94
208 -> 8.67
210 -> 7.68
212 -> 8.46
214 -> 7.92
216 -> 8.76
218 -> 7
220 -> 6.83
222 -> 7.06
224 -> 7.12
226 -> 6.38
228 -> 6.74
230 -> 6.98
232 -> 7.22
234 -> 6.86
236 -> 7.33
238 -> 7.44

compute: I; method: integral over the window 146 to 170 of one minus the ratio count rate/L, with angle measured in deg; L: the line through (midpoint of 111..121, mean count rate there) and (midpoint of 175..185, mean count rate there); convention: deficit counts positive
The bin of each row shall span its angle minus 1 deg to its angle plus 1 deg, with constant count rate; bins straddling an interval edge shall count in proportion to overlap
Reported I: -1.80 deg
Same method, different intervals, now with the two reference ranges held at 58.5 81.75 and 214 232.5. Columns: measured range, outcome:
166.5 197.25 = -3.2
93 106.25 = -0.3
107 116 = -0.6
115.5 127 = -0.7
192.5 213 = -2.3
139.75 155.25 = -1.1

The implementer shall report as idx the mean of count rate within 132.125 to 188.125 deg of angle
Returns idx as 7.83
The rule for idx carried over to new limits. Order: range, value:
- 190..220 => 7.86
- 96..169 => 7.56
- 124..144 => 7.27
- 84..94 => 7.21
